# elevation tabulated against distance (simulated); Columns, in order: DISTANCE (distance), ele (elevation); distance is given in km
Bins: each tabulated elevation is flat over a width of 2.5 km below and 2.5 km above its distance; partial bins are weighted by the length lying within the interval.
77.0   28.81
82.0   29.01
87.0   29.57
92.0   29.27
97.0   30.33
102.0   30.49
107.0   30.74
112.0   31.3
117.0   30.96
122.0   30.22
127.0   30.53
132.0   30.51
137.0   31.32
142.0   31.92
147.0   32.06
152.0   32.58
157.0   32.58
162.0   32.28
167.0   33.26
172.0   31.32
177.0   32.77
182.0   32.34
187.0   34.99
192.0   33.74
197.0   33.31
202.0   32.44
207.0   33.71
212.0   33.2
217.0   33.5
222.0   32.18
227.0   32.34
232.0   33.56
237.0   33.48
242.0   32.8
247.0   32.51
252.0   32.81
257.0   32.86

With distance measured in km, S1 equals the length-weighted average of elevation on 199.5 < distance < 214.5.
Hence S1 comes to 33.1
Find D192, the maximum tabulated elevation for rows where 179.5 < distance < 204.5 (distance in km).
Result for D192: 34.99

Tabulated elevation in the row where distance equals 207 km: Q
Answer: 33.71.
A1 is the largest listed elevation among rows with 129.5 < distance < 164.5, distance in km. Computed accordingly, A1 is 32.58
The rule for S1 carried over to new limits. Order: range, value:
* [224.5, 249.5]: 32.9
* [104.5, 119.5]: 31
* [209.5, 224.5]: 33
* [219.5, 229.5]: 32.3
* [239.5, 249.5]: 32.7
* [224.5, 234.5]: 33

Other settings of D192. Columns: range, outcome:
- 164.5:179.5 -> 33.26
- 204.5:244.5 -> 33.71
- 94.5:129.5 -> 31.3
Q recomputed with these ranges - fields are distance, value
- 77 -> 28.81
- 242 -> 32.8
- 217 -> 33.5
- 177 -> 32.77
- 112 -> 31.3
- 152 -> 32.58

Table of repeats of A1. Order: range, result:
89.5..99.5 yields 30.33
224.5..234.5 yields 33.56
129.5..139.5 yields 31.32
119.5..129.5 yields 30.53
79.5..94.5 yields 29.57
